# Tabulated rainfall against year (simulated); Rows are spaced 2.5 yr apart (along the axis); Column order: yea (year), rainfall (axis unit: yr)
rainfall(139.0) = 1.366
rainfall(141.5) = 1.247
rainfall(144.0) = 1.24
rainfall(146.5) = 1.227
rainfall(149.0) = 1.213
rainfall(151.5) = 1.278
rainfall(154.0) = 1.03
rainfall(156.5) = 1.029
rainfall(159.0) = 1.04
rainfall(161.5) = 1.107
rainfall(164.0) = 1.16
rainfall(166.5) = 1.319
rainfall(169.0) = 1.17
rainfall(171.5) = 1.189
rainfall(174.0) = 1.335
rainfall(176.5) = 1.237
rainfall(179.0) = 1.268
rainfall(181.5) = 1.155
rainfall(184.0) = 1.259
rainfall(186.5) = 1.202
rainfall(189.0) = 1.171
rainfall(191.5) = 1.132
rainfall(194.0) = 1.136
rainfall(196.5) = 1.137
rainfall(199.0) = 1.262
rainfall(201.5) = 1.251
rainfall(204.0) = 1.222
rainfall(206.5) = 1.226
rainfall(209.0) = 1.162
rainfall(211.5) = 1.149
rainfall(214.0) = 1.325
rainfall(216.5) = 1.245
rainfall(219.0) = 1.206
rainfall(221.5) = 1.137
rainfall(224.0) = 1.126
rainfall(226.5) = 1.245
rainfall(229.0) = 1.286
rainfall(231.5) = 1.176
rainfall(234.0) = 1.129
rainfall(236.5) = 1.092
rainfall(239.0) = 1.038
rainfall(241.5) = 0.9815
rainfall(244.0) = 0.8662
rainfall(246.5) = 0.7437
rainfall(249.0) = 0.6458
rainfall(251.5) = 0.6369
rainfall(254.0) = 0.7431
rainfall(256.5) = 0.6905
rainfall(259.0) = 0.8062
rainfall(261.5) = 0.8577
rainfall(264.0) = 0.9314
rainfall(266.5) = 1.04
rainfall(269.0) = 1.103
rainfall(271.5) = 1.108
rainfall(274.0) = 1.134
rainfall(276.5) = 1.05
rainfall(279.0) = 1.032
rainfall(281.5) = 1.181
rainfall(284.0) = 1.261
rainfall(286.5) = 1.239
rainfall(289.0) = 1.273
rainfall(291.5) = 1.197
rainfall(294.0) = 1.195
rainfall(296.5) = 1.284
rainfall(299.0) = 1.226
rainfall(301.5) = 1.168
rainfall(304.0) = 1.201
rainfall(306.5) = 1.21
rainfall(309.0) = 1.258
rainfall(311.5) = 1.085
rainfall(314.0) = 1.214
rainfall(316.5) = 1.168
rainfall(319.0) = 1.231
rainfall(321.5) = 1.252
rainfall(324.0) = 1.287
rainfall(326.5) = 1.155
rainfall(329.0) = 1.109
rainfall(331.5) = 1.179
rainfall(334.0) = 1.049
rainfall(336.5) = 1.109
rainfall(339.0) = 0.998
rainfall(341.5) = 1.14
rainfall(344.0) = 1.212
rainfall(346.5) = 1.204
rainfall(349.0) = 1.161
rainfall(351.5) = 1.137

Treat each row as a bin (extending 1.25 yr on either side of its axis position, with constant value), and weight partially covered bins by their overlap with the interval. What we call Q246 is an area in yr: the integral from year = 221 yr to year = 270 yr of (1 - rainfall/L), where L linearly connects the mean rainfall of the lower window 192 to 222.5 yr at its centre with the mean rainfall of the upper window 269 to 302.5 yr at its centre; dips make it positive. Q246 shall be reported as 9.51 yr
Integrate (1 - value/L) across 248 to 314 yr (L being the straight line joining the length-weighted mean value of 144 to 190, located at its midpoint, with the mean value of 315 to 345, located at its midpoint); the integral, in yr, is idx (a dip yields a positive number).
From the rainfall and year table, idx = 5.8 yr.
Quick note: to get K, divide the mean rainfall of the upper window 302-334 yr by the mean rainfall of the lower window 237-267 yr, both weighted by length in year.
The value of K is 1.4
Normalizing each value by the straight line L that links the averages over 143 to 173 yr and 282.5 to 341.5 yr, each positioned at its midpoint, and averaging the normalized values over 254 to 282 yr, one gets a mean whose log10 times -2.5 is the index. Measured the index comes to 0.21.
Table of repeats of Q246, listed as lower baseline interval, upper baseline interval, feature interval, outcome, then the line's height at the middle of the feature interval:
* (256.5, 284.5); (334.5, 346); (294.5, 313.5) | -2.4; 1.07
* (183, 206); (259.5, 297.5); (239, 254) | 4.6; 1.15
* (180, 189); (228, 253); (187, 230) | -4.3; 1.1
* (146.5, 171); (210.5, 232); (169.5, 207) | -0.9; 1.18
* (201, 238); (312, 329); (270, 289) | 0.8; 1.2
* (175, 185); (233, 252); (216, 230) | -2.8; 1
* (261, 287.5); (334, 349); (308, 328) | -1.6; 1.11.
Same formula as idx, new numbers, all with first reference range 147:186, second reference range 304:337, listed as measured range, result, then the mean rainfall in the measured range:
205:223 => -0.33 yr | 1.21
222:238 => 0.17 yr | 1.17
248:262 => 5.42 yr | 0.725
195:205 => -0.26 yr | 1.22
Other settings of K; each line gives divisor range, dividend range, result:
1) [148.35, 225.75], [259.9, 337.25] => 0.97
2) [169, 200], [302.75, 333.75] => 0.99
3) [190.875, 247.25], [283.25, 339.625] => 1.04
